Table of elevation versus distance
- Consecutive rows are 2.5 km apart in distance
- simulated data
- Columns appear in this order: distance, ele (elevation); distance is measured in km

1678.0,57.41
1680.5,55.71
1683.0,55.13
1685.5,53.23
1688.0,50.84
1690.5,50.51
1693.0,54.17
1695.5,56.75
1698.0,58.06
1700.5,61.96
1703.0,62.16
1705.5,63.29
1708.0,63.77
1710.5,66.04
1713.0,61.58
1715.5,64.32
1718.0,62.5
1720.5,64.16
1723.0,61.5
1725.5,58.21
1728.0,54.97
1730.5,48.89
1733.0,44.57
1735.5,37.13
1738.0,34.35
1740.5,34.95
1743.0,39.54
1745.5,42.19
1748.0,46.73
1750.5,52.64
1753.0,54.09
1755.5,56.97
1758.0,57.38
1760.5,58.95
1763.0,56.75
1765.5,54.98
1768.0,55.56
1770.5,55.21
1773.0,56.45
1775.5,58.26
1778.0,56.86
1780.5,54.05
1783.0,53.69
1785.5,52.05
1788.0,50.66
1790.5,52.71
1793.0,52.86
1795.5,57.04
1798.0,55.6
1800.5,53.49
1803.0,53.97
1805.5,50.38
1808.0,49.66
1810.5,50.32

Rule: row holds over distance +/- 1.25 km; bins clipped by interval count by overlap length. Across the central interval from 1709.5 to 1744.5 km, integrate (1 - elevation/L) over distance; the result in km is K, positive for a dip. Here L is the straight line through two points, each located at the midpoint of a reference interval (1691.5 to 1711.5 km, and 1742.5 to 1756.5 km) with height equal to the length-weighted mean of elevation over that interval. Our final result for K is 1.71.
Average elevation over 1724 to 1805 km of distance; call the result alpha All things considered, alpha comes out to 51.6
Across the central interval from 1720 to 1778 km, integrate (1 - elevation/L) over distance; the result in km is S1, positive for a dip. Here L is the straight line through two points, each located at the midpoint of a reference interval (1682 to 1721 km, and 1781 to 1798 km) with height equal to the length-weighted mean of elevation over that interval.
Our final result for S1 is 4.7 km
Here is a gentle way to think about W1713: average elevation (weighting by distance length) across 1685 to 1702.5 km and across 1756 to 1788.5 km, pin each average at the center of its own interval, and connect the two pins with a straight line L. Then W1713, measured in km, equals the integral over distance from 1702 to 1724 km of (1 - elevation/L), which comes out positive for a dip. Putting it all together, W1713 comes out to -3.1 km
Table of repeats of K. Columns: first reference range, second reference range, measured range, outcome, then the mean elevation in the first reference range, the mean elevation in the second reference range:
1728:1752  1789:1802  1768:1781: -1.6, 43.1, 54.3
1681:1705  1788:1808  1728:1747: 4.7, 56.1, 53.3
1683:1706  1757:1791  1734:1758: 4.6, 56.5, 55.3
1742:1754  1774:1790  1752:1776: -2.9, 47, 54.2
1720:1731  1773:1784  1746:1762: 0.8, 57.7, 55.8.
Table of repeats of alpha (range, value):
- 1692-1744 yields 55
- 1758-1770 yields 56.6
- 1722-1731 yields 56.3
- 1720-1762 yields 49.6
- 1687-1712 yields 58.9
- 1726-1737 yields 46.9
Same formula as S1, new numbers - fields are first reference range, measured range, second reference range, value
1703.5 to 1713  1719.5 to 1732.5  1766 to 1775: 1.0 km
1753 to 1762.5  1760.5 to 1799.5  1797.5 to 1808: 0.0 km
